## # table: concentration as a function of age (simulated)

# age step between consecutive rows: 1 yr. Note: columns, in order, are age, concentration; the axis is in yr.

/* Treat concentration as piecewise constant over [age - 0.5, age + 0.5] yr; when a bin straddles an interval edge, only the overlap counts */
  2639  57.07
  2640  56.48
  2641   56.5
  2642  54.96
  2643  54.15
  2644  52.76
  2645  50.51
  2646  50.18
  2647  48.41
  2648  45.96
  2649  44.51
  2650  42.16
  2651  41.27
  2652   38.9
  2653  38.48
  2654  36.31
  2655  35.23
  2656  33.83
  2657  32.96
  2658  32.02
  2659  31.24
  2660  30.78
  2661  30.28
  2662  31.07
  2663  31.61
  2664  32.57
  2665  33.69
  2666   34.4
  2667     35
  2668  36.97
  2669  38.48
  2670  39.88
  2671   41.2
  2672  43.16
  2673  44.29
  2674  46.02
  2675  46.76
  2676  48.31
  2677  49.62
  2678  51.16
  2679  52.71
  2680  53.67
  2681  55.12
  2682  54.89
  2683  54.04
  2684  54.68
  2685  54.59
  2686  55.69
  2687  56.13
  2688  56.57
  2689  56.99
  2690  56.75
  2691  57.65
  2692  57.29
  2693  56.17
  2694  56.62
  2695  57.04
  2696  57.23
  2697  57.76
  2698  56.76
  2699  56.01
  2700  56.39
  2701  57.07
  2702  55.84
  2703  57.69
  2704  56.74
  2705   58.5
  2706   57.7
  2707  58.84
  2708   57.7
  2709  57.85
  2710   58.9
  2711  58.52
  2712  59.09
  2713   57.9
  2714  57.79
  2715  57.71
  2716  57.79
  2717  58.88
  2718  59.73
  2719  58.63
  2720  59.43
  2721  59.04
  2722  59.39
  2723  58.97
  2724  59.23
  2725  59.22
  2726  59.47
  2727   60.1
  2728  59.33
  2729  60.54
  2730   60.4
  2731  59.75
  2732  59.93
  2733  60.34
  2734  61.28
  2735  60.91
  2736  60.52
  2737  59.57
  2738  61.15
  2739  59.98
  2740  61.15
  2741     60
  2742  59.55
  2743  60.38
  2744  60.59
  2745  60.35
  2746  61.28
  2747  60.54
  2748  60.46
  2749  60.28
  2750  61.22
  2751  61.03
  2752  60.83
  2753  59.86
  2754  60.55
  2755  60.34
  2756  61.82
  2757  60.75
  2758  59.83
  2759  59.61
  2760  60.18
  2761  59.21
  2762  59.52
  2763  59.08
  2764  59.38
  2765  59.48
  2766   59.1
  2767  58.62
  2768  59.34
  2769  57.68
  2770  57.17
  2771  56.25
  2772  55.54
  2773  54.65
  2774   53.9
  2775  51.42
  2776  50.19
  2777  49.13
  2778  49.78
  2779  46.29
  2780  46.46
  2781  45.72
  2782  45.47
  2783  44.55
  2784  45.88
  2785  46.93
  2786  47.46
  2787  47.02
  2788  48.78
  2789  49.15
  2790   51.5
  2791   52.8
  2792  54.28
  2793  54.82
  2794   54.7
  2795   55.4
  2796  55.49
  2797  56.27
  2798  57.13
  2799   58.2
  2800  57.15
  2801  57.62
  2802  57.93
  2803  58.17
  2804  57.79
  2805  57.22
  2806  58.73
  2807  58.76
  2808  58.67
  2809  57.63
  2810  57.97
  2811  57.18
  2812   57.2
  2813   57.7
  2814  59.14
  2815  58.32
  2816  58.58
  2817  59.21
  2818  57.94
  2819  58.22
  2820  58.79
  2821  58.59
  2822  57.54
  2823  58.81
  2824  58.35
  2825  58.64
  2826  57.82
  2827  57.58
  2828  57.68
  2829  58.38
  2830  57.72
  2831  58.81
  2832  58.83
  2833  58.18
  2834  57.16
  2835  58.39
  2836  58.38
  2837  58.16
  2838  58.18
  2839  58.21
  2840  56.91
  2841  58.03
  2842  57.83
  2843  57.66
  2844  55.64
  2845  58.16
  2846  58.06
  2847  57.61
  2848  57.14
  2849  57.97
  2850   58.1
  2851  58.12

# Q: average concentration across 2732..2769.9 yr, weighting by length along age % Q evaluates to 60.1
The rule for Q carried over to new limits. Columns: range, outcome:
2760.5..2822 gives 55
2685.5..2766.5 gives 59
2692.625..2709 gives 57.2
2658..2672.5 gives 34.9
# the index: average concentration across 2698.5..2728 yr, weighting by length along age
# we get 58.3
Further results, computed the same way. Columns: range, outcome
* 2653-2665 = 32.8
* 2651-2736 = 51.4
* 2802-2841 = 58.1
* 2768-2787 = 50.4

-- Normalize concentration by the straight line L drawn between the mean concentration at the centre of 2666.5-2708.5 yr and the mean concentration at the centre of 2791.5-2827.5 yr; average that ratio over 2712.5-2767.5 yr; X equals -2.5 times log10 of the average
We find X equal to -0.10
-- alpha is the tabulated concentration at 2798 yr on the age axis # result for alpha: 57.13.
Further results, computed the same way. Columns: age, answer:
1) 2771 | 56.25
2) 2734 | 61.28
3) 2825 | 58.64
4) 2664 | 32.57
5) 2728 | 59.33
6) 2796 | 55.49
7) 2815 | 58.32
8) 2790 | 51.5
